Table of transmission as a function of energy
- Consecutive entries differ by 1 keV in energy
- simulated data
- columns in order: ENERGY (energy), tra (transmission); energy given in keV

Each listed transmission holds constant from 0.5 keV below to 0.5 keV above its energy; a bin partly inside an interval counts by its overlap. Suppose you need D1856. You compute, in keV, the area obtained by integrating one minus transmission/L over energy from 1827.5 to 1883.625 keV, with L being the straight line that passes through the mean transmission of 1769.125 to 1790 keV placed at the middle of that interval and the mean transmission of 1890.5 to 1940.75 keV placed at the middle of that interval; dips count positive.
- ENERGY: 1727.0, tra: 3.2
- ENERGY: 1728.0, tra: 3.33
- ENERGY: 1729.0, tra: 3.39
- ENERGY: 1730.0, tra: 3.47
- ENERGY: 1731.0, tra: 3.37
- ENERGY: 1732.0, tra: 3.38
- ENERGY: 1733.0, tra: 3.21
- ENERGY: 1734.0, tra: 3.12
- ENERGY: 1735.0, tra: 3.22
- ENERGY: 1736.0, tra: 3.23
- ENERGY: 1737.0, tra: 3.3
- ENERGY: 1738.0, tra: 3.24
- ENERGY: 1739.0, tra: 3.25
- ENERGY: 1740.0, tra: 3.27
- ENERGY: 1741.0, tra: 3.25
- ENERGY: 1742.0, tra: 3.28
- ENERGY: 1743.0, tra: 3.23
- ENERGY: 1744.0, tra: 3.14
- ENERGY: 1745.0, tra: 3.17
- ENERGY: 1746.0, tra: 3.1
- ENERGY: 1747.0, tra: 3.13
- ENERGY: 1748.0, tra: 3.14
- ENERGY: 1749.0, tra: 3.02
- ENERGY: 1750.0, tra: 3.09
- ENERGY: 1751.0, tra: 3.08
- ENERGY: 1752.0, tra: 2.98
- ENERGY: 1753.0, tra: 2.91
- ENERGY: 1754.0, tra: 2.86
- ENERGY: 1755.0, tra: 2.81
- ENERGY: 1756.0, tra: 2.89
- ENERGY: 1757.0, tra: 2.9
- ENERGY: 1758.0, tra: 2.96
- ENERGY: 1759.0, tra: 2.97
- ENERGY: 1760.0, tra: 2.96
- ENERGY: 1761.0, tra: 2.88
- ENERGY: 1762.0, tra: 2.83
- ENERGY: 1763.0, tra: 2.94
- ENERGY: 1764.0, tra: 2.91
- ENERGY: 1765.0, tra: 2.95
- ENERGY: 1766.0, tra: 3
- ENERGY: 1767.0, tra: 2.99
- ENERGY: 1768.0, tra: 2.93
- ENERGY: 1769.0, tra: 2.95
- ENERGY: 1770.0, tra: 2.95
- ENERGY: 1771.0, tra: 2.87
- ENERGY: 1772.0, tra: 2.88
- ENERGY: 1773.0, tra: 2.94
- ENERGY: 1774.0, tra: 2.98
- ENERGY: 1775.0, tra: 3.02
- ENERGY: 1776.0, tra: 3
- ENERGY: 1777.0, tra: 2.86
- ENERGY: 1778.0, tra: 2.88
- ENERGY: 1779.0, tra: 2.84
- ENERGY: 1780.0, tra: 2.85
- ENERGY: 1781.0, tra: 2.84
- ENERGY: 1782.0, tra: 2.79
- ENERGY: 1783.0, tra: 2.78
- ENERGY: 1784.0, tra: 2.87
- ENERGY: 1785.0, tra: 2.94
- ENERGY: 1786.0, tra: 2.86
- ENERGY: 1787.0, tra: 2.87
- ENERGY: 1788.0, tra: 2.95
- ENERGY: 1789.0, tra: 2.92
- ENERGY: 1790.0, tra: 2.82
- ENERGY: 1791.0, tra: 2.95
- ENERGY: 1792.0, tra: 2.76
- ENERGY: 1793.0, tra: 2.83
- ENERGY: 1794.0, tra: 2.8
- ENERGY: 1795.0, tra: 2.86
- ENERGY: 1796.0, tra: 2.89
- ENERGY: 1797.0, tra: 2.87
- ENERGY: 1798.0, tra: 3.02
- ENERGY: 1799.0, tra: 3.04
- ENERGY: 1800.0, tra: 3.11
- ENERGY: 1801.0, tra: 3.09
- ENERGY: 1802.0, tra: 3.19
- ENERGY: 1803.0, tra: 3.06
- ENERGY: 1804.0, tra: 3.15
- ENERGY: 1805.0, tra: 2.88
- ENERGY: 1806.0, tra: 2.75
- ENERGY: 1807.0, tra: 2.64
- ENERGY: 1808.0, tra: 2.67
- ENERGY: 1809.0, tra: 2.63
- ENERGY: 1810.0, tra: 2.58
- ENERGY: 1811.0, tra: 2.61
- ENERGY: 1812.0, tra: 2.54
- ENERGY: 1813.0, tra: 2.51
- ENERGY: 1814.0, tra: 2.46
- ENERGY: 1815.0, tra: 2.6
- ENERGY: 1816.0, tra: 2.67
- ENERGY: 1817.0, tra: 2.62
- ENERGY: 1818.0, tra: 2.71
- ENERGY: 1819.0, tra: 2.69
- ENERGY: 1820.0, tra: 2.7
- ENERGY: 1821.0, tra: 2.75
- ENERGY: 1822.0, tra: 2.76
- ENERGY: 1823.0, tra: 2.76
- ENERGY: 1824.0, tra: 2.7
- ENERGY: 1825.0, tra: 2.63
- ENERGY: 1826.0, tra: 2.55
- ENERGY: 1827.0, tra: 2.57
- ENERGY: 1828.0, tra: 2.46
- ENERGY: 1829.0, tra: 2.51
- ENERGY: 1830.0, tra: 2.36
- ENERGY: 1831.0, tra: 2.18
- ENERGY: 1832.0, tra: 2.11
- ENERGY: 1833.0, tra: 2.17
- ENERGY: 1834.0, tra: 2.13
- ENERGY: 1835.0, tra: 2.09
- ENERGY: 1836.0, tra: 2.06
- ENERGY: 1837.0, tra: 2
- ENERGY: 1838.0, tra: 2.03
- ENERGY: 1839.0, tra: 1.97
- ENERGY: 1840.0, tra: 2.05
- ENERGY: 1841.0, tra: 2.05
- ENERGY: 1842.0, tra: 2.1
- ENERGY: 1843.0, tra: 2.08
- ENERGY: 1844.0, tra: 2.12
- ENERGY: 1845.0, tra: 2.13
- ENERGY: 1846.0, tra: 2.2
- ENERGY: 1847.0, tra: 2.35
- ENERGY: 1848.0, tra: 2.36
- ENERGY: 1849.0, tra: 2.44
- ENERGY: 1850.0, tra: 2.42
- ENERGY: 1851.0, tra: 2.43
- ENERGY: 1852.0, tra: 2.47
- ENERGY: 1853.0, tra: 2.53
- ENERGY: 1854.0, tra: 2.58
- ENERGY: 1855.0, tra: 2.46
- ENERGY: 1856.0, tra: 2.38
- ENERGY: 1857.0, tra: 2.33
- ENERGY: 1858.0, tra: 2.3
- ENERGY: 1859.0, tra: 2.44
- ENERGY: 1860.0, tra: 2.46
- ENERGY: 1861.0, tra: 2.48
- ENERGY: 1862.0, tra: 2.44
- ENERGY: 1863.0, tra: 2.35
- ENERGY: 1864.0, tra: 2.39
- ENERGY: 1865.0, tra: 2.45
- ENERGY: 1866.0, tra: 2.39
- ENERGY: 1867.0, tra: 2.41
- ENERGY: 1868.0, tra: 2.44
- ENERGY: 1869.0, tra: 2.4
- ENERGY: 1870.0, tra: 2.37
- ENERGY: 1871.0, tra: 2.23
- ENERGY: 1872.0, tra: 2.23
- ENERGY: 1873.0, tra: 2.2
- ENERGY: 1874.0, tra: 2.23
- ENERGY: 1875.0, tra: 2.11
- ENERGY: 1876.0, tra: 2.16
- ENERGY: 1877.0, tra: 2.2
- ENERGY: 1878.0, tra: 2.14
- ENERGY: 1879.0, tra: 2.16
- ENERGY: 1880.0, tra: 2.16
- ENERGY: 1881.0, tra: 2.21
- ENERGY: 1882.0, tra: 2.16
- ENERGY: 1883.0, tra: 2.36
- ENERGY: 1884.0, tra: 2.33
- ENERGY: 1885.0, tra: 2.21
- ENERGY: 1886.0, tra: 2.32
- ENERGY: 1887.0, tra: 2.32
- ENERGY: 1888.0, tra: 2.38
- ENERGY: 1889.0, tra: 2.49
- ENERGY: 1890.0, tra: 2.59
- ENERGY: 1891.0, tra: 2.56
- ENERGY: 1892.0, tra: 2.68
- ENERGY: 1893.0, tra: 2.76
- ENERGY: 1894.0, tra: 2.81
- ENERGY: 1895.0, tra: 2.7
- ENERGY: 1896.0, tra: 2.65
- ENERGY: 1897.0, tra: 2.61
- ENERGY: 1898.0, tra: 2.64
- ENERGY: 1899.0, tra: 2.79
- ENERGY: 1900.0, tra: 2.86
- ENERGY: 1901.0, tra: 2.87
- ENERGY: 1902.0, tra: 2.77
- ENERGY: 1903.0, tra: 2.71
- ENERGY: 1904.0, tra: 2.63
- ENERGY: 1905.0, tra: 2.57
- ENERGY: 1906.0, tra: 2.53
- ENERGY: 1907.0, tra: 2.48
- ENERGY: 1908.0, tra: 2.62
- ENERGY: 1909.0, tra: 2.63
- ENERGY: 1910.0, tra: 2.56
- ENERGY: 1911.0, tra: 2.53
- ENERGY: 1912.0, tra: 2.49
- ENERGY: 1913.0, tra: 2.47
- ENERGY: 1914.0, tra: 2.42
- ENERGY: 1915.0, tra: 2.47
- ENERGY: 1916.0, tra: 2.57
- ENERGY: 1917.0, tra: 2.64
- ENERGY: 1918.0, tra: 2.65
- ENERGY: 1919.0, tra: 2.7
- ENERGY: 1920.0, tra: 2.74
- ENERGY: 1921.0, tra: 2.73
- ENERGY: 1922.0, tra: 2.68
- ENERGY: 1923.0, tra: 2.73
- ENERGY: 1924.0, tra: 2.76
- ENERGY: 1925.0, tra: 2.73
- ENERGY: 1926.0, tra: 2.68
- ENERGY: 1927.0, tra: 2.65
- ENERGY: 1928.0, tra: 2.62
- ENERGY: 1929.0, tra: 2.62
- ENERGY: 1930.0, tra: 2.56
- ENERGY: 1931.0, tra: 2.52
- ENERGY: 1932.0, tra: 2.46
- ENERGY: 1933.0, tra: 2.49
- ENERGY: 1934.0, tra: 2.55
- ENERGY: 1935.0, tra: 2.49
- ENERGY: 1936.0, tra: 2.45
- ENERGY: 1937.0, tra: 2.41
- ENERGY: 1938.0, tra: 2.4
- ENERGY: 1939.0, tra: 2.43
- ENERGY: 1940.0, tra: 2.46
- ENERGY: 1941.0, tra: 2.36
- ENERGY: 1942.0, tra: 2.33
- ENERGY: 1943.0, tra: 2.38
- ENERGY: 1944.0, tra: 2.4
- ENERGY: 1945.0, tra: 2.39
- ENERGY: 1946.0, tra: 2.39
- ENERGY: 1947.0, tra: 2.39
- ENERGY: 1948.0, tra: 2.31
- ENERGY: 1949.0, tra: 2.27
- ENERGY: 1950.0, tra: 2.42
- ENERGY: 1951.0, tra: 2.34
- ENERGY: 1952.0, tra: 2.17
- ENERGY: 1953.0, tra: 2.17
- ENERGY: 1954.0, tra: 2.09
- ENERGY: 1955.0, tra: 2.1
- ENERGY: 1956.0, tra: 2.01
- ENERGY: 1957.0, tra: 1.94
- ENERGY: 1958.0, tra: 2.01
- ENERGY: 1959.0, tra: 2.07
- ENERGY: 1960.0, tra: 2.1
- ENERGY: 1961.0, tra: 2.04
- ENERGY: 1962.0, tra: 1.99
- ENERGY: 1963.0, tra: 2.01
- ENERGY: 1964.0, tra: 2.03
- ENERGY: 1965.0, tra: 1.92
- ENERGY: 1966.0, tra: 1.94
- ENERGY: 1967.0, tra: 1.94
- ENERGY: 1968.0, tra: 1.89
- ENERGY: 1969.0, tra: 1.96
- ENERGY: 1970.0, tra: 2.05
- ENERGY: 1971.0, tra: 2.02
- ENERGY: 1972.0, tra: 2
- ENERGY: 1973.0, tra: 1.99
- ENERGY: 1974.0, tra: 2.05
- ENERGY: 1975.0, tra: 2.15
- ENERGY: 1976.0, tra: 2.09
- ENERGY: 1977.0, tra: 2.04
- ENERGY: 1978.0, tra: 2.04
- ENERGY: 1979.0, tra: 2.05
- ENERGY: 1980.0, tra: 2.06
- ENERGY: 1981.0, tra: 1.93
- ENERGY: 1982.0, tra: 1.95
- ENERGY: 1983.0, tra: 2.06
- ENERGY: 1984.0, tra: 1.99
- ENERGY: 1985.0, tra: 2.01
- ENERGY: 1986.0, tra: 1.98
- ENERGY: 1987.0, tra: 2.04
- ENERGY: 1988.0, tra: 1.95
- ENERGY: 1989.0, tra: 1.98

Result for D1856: 9.41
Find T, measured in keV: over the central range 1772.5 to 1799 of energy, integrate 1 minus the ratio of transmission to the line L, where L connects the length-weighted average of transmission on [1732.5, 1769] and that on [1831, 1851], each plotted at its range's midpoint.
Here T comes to -1.8 keV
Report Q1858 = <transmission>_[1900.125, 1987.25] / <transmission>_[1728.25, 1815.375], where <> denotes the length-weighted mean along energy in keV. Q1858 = 0.8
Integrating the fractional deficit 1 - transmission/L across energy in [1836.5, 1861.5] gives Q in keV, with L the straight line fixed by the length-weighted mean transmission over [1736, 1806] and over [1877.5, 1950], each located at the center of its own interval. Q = 4.0 keV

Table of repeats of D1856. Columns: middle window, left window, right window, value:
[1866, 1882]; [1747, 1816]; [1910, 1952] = 2.46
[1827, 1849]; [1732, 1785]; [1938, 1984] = 3.98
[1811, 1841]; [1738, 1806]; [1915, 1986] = 3.71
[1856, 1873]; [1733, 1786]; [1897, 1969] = 1.77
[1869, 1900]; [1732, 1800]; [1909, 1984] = 1.66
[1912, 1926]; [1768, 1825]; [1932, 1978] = -1.80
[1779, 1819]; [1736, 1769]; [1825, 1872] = -1.93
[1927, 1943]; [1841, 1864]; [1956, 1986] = -2.76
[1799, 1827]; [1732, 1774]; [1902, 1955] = 1.15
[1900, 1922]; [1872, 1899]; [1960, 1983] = -3.24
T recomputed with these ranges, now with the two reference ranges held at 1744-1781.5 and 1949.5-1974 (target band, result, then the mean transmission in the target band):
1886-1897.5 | -1.0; 2.58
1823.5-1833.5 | 0.9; 2.42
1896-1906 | -1.6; 2.7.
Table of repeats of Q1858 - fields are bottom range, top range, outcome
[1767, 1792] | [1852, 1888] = 0.80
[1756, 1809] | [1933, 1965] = 0.77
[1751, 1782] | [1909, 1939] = 0.88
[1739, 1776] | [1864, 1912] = 0.82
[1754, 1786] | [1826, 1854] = 0.77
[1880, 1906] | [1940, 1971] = 0.84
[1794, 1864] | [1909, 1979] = 0.93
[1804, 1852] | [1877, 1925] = 1.05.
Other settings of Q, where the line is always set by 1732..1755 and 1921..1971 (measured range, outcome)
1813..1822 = 0.6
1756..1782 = 1.0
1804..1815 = 0.9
